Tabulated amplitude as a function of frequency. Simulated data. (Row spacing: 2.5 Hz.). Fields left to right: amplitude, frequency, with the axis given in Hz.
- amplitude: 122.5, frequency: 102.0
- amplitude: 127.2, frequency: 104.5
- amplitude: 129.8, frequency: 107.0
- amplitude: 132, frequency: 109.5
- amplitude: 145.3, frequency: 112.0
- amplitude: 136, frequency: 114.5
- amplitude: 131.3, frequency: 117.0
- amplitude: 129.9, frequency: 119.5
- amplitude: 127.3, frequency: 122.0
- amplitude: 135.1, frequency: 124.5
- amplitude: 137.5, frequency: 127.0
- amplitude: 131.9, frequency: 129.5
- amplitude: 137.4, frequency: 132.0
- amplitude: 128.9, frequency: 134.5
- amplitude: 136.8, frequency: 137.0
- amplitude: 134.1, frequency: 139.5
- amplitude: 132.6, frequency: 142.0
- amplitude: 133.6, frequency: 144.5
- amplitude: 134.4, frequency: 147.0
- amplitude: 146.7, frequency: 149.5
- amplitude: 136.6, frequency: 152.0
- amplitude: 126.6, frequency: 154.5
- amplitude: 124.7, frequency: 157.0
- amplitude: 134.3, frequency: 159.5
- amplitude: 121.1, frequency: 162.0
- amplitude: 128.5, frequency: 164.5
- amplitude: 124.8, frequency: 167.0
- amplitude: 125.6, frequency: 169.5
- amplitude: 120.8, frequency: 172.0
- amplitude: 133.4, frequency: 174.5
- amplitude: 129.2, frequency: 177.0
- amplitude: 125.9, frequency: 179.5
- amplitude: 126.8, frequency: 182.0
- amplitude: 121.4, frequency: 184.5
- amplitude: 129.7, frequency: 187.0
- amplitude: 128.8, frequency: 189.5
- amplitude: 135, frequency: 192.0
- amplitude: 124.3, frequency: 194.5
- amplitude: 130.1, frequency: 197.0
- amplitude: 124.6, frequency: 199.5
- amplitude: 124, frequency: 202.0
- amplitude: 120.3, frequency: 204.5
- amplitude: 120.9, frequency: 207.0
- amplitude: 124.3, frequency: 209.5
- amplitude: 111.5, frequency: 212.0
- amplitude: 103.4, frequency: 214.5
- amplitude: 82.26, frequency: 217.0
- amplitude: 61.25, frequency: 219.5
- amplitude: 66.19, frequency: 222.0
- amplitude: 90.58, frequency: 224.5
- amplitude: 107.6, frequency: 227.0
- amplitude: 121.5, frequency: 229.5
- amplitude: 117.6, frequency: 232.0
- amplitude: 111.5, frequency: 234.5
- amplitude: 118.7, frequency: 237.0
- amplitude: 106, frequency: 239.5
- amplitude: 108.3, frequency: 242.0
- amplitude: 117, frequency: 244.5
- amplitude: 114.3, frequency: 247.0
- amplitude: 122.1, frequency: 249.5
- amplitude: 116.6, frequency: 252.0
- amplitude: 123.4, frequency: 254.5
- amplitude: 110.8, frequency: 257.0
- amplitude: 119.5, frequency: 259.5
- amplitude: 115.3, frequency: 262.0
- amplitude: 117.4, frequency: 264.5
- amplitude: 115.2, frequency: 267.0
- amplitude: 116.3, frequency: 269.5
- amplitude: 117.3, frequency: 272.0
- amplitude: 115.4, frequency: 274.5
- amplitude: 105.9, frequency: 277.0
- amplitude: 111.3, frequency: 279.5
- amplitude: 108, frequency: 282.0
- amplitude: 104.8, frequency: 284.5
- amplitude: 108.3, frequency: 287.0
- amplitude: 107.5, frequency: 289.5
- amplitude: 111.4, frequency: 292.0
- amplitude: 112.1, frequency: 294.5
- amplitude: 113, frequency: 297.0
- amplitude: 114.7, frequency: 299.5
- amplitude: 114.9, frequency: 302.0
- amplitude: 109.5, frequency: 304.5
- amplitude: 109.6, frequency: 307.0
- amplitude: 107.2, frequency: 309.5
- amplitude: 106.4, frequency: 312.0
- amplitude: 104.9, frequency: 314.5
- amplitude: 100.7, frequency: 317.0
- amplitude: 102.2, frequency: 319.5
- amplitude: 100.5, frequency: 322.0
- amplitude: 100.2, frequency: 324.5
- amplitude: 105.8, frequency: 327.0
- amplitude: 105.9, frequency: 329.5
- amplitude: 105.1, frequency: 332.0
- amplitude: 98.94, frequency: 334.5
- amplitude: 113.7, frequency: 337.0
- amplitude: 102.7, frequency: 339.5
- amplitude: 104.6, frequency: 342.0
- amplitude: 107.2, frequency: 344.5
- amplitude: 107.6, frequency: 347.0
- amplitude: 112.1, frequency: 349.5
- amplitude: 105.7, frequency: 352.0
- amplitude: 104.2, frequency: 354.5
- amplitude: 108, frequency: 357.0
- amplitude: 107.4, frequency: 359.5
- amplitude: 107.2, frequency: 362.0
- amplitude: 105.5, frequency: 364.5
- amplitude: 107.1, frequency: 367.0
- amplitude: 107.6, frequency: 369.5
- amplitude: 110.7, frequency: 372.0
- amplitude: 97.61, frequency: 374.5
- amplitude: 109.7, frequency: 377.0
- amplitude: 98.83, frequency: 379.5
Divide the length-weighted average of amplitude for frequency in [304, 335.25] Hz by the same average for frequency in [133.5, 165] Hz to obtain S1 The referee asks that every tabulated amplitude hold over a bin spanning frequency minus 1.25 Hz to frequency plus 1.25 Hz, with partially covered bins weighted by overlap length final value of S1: 0.79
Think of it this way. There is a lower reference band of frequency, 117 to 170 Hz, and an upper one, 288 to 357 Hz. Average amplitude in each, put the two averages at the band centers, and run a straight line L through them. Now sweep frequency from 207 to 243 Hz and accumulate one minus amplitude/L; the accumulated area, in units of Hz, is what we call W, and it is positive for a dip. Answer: 5.3 Hz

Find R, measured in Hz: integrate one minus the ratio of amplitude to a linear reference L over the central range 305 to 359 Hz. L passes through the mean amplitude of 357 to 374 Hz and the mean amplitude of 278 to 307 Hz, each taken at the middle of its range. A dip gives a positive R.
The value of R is 1.6 Hz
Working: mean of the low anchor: 110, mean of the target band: 105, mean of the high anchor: 107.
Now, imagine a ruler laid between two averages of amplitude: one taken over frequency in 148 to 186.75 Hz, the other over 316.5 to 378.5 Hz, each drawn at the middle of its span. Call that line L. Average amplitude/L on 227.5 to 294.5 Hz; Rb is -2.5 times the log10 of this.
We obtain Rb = 0.026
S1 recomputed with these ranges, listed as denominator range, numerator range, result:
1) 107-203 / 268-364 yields 0.83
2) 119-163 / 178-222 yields 0.87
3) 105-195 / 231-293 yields 0.87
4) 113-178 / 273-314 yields 0.84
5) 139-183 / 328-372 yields 0.82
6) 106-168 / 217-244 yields 0.76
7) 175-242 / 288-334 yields 0.94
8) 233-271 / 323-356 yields 0.91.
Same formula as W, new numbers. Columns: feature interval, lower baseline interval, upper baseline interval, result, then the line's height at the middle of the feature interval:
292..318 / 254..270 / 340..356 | 0.5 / 112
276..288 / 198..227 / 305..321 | -0.4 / 105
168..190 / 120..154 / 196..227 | -1.7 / 118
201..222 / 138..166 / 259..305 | 3.4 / 123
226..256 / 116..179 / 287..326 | 0.5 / 117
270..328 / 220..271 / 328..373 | 0.2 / 109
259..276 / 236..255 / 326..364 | -0.4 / 113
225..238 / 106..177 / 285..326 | 0.5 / 119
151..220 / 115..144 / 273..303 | 1.8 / 125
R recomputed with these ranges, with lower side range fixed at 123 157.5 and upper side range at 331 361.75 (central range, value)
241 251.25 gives 0.4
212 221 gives 2.8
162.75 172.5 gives 0.4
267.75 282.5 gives 0.4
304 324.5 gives 1.1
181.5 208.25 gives 0.2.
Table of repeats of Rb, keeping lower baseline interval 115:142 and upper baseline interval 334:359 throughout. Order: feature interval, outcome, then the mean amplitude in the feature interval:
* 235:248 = 0.062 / 113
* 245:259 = 0.006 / 118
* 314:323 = 0.084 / 102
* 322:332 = 0.055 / 104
